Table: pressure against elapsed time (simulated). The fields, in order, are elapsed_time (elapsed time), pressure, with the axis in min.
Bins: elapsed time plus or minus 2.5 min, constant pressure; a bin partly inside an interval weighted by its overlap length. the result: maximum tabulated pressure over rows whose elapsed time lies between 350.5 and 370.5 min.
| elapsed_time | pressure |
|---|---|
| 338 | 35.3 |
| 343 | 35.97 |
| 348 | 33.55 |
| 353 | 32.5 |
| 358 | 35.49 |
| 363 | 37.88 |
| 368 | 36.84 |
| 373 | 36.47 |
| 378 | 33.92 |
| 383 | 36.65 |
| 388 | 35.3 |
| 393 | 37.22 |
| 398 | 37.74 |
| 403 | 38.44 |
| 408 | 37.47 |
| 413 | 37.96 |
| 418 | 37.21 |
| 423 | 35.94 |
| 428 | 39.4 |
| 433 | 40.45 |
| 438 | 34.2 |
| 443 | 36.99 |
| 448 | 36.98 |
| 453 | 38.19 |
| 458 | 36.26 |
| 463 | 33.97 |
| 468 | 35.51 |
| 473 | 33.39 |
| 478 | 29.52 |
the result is 37.88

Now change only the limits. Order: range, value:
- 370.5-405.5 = 38.44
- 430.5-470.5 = 40.45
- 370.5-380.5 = 36.47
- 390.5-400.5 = 37.74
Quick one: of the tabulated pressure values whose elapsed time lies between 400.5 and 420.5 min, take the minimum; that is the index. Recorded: 37.21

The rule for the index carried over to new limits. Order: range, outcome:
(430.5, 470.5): 33.97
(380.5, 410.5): 35.3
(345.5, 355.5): 32.5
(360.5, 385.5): 33.92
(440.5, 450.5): 36.98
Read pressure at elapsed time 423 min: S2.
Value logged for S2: 35.94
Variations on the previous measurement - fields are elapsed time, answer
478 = 29.52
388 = 35.3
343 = 35.97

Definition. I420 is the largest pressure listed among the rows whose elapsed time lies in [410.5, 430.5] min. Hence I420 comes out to 39.4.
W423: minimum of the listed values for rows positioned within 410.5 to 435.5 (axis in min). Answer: 35.94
